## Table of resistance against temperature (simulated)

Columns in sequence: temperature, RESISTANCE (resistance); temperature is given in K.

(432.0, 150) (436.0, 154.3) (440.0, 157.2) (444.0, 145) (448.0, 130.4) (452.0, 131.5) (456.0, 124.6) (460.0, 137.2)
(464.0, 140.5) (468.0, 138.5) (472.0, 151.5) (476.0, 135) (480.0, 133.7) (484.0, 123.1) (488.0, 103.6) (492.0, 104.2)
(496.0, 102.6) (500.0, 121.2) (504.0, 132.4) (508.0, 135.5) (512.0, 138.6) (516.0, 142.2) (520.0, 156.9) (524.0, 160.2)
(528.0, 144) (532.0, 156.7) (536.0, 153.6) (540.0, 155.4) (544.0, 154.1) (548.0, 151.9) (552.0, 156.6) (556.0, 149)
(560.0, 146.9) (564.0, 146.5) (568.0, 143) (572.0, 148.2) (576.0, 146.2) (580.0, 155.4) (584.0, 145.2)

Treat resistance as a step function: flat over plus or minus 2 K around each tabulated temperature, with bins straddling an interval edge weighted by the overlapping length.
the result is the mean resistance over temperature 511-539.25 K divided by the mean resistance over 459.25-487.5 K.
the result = 1.12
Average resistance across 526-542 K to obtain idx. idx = 152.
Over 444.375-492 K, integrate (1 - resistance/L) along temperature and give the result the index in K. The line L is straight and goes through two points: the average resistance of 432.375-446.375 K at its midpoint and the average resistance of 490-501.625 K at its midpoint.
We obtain -0.6 K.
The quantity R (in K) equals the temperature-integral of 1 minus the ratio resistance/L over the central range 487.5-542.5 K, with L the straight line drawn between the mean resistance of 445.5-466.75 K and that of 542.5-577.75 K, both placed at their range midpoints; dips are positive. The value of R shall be 2.0 K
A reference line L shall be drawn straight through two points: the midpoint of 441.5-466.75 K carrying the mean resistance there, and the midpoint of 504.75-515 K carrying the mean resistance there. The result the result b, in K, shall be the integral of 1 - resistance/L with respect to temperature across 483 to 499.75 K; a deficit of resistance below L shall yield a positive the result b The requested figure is 3.4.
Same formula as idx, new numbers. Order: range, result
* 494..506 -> 119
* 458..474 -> 142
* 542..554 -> 154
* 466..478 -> 142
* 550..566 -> 150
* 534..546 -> 154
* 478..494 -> 116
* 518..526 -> 159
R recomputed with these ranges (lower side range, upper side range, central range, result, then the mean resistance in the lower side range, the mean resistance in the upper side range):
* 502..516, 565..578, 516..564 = -3.9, 136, 146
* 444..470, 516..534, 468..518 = 5.8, 135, 153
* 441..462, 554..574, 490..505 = 2.8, 135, 147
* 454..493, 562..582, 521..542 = -2.0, 130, 148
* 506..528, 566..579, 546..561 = -0.5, 146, 147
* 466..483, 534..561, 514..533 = -0.5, 139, 153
